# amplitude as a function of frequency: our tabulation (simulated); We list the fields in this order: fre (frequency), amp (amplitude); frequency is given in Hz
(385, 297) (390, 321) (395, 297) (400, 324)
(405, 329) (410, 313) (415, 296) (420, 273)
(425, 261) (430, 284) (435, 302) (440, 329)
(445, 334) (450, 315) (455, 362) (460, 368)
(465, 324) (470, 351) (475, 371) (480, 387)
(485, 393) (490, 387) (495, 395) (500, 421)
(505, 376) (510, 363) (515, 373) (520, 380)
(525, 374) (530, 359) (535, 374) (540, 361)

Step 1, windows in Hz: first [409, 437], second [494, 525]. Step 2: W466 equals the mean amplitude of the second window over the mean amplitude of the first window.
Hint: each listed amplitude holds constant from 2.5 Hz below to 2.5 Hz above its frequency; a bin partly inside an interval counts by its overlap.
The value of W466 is 1.34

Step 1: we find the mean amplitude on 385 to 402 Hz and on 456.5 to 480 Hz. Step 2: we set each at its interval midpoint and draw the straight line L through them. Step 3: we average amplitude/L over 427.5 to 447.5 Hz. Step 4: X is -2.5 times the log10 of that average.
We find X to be 0.09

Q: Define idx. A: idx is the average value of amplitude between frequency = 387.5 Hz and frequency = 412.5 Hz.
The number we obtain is 317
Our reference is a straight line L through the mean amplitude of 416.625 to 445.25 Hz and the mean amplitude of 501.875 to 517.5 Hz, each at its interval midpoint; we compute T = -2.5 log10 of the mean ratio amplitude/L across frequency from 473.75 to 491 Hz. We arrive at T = -0.12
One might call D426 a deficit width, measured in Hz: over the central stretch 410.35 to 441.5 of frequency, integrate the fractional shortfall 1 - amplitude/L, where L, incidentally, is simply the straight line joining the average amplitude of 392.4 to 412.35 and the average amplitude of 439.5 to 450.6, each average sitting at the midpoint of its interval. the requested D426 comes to 3.0 Hz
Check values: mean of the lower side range 316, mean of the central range 291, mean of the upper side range 327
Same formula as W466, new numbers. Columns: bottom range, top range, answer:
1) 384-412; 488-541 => 1.21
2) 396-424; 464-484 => 1.20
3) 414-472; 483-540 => 1.20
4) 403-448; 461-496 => 1.23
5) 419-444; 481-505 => 1.35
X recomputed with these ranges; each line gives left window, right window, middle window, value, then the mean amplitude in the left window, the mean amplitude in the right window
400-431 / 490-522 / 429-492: -0.02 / 296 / 385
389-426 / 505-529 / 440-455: -0.01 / 303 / 372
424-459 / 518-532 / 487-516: -0.09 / 317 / 371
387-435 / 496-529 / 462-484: -0.03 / 300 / 381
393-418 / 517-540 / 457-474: -0.03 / 311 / 371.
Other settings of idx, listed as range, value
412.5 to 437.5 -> 283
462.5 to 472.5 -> 338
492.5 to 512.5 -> 389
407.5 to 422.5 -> 294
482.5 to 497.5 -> 392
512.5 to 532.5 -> 372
